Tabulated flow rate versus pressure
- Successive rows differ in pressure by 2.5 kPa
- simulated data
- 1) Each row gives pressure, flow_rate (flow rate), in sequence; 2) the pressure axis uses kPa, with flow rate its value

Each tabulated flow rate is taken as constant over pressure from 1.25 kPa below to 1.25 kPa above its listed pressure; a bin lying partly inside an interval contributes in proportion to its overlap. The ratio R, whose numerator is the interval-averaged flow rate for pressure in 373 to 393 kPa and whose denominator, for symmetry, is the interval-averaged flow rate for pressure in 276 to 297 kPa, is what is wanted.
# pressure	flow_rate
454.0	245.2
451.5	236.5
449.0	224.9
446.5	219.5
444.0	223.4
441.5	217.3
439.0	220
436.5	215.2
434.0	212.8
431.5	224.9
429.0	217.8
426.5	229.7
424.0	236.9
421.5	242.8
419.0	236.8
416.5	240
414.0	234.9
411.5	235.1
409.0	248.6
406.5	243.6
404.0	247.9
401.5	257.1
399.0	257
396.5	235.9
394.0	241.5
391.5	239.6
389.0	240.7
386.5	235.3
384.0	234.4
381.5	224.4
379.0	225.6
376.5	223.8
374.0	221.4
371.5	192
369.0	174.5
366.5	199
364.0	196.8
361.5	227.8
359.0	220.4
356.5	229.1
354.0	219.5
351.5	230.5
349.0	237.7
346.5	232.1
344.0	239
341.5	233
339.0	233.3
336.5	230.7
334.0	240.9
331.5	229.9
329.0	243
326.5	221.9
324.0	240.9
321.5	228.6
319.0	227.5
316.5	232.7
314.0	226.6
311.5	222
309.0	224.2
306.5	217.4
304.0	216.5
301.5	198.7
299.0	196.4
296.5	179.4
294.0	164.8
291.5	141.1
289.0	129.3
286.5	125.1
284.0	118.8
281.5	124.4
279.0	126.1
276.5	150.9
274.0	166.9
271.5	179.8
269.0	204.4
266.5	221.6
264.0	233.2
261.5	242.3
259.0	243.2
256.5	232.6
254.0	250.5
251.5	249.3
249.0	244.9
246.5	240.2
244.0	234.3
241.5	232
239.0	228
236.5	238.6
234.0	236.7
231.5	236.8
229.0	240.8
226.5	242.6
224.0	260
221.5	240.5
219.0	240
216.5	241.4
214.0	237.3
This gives 1.67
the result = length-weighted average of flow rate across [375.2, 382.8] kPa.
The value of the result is 225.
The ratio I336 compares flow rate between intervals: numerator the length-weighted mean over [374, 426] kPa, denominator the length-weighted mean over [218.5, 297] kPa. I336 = 1.16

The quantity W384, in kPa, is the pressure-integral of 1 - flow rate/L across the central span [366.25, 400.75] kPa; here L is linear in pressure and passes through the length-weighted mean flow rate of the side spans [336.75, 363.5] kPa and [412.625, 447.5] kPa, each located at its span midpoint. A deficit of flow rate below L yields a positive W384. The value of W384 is 0.3 kPa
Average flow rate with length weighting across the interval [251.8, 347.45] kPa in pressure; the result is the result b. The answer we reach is 205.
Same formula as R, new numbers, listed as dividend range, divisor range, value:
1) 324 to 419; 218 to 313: 1.11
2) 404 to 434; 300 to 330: 1.05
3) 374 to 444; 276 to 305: 1.50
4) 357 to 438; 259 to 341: 1.15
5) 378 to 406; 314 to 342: 1.03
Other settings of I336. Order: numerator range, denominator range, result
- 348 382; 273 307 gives 1.35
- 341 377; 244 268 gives 0.91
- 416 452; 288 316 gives 1.17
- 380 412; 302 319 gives 1.09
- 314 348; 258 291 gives 1.35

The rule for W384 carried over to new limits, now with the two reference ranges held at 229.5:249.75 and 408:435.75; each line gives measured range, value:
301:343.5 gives 1.14 kPa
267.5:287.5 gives 7.20 kPa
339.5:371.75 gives 2.05 kPa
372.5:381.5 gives 0.40 kPa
